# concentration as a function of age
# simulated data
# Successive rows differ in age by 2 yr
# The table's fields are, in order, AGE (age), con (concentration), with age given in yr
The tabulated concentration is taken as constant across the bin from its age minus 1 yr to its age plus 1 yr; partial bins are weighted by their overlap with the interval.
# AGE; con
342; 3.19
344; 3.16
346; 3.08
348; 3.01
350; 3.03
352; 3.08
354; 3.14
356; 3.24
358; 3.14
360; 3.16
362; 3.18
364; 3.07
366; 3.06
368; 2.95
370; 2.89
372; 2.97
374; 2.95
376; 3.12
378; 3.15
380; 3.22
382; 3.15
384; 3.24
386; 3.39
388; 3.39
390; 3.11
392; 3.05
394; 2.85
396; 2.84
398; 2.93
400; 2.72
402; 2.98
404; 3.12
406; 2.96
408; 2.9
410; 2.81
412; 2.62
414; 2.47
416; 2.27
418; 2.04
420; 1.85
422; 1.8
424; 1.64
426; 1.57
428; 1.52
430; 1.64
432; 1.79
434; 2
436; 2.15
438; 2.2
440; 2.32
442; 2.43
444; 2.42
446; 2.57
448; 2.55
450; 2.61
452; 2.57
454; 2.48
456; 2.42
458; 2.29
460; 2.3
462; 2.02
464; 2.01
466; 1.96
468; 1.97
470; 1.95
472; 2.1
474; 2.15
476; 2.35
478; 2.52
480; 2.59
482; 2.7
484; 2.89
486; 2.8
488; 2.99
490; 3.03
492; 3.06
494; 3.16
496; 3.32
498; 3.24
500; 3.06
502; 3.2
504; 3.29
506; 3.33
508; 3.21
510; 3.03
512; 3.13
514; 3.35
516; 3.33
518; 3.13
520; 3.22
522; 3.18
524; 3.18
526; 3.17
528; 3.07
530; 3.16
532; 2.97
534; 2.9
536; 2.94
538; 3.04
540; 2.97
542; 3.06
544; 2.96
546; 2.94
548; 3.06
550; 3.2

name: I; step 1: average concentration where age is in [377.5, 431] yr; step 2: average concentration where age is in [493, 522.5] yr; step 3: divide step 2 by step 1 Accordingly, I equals 1.22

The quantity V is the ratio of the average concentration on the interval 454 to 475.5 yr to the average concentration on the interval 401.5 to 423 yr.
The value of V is 0.85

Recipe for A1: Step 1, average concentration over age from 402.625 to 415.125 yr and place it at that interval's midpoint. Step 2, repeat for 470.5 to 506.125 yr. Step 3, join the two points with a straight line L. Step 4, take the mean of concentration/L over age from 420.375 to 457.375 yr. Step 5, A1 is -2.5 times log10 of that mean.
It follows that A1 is 0.30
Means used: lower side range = 2.81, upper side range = 2.85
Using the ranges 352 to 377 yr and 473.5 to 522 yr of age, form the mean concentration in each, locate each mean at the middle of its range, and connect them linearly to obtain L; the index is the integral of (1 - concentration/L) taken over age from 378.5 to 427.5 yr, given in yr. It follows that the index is 5.8 yr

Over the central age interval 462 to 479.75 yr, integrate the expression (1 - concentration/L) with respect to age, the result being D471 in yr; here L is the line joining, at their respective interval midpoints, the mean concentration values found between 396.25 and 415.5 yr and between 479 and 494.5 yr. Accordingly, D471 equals 4.56 yr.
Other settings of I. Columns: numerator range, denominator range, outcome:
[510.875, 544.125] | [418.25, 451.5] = 1.50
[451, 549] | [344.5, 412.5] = 0.93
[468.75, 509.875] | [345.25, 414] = 0.94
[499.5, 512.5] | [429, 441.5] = 1.57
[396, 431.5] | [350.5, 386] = 0.76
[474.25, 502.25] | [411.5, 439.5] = 1.47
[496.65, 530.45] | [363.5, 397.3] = 1.04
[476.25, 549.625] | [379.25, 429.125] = 1.15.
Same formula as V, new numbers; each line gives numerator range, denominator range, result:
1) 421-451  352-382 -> 0.67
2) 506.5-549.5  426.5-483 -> 1.39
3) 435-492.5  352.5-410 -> 0.79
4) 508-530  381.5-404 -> 1.04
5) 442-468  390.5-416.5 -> 0.83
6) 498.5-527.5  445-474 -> 1.41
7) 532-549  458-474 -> 1.44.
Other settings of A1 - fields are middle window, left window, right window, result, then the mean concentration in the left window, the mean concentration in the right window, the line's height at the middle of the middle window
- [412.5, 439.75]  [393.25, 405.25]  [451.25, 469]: 0.32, 2.91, 2.22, 2.6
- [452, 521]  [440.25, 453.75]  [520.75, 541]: 0.01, 2.51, 3.06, 2.77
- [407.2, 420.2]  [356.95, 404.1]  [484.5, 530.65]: 0.25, 3.07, 3.16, 3.09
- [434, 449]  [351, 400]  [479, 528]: 0.30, 3.09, 3.11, 3.1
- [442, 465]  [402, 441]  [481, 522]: 0.08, 2.21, 3.12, 2.58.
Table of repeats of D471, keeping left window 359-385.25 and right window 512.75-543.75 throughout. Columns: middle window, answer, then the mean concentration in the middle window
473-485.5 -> 2.25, 2.54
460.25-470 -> 3.43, 2.01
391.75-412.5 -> 1.36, 2.89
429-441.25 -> 4.24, 2.03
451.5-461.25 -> 2.22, 2.39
